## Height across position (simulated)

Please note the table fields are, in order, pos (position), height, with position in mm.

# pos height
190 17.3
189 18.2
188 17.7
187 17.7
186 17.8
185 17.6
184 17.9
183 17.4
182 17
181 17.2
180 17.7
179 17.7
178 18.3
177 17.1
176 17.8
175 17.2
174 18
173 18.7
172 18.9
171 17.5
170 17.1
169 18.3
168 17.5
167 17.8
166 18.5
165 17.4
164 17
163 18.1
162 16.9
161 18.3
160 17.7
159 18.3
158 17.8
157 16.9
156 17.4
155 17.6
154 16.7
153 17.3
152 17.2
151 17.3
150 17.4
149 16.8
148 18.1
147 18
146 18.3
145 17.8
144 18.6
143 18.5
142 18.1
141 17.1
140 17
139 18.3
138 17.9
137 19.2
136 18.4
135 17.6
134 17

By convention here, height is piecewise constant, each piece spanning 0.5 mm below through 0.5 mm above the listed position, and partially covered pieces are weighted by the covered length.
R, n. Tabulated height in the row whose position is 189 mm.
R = 18.2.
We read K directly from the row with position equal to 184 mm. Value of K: 17.9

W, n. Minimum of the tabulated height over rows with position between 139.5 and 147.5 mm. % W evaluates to 17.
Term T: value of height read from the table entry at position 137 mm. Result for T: 19.2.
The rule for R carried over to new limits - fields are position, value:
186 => 17.8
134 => 17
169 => 18.3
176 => 17.8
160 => 17.7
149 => 16.8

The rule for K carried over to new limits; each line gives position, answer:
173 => 18.7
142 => 18.1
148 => 18.1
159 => 18.3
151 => 17.3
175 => 17.2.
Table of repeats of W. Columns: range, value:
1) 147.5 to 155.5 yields 16.7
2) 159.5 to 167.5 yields 16.9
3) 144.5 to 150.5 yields 16.8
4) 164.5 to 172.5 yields 17.1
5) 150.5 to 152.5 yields 17.2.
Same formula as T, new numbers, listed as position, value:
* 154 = 16.7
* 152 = 17.2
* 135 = 17.6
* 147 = 18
